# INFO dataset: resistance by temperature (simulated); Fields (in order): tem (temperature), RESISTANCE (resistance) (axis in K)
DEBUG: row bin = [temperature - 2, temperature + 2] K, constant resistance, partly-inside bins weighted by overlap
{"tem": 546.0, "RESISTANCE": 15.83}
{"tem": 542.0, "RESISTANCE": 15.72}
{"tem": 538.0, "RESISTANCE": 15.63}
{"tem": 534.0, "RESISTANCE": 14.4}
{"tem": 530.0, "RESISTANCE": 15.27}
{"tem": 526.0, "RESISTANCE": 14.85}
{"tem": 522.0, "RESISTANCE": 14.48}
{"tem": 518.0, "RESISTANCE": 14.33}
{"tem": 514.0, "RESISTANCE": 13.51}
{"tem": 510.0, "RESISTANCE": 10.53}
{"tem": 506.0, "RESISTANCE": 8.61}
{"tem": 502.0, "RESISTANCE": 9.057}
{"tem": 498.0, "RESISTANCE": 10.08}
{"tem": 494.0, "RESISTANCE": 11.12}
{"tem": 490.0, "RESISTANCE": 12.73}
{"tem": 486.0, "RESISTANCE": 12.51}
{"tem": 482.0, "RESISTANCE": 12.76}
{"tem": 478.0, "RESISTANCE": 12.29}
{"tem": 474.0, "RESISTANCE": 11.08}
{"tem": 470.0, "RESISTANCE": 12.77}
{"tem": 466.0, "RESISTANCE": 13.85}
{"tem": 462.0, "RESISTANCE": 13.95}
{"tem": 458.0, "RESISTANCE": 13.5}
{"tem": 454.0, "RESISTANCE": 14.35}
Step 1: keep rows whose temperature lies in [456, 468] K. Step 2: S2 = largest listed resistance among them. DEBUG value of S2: 13.95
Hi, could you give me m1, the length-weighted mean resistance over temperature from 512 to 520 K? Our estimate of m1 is 13.9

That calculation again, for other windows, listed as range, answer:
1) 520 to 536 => 14.7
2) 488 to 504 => 10.7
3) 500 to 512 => 9.4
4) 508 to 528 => 13.5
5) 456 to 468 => 13.8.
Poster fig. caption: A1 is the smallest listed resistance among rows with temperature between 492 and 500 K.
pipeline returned 10.08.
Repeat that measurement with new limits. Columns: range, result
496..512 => 8.61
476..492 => 12.29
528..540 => 14.4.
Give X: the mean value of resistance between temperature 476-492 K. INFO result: 12.6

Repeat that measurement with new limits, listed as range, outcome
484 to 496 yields 12.1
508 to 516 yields 12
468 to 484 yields 12.2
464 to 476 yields 12.6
